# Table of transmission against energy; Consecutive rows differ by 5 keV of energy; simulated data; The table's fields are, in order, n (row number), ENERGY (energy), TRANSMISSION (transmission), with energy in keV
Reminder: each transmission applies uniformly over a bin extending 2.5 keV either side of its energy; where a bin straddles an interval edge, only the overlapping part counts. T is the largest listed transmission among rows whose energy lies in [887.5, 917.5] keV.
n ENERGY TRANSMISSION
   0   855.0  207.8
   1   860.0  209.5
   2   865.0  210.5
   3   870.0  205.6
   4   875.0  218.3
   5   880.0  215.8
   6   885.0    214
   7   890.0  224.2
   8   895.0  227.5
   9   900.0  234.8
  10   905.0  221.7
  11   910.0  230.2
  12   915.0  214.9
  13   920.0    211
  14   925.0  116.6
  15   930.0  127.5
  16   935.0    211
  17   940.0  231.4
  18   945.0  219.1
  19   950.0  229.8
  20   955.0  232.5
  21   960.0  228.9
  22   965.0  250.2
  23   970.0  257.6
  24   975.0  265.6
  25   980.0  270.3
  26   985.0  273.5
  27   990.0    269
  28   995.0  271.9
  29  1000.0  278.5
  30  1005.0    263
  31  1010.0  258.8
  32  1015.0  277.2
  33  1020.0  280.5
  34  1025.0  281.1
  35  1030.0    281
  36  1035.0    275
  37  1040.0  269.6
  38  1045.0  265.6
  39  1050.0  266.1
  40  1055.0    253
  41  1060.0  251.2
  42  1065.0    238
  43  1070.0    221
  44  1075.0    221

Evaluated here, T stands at 234.8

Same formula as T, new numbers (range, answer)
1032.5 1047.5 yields 275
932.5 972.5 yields 257.6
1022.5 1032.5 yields 281.1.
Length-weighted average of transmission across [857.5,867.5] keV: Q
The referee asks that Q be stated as 210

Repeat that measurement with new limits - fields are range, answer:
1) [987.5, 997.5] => 270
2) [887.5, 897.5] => 226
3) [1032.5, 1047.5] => 270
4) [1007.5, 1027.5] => 274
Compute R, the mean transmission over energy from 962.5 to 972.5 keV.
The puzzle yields 254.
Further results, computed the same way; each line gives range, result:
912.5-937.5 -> 176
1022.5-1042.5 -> 277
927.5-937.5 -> 169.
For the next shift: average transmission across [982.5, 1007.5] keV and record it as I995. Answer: 271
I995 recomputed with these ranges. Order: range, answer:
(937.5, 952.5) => 227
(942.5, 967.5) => 232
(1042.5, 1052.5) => 266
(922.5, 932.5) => 122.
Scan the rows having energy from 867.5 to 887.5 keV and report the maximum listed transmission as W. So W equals 218.3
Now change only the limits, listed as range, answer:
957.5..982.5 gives 270.3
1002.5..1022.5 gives 280.5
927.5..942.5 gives 231.4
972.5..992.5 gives 273.5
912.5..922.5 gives 214.9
